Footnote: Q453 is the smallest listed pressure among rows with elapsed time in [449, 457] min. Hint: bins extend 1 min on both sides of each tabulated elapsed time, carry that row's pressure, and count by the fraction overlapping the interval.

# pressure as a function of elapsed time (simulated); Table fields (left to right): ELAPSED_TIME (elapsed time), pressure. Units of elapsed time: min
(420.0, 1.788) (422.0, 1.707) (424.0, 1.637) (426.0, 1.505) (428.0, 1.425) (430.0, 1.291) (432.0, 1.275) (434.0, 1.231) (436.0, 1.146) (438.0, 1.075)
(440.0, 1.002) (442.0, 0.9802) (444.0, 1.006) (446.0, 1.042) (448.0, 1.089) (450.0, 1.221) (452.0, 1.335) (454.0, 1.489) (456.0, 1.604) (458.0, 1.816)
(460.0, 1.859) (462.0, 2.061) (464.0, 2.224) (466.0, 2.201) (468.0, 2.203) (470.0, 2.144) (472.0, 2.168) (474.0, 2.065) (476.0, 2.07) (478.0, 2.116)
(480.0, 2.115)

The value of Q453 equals 1.221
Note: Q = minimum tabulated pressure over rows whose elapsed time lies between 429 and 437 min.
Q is 1.146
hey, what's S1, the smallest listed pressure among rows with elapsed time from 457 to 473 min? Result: 1.816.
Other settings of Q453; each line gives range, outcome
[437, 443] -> 0.9802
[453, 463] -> 1.489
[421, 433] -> 1.275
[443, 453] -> 1.006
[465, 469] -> 2.201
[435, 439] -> 1.075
